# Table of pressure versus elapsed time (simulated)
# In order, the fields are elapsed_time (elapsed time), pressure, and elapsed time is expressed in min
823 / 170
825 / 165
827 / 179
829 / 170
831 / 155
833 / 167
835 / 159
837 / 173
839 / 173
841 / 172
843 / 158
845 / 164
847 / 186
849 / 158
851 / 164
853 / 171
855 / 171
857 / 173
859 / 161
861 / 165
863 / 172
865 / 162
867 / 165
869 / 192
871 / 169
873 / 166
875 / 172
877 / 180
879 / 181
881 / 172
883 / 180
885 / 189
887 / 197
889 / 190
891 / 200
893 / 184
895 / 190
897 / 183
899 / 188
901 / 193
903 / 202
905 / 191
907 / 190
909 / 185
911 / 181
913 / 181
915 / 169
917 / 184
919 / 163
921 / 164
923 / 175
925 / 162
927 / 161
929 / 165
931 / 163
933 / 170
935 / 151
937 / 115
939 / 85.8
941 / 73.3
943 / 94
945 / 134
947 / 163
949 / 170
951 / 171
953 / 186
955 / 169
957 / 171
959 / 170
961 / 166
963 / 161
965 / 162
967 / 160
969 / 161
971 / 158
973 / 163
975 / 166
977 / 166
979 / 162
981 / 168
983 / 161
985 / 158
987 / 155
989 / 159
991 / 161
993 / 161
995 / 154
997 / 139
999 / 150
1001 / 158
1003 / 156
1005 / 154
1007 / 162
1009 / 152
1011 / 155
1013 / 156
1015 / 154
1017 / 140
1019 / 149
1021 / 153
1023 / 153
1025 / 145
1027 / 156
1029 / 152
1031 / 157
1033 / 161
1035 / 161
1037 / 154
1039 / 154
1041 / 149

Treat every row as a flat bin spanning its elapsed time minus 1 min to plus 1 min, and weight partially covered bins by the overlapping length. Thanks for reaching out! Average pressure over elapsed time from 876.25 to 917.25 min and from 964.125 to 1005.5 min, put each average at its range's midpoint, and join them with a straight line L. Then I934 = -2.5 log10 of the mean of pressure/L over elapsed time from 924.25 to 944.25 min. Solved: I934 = 0.292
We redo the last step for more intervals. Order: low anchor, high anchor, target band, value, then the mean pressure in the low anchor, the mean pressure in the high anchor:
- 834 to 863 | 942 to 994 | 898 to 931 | -0.089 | 168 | 161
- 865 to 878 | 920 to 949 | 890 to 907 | -0.196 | 173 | 142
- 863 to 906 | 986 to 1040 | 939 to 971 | 0.100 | 183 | 154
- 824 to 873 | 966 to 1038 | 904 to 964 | 0.016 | 168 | 156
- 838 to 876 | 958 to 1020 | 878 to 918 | -0.129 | 169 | 158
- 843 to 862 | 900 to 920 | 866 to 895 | -0.036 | 168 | 184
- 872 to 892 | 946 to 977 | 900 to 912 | -0.074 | 183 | 166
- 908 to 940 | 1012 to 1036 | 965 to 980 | -0.035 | 161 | 153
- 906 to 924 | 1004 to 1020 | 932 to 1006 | 0.065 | 177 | 153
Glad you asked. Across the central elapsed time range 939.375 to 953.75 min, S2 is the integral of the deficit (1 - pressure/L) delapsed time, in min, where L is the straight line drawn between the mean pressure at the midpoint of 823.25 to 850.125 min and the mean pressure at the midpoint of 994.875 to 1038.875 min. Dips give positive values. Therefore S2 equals 1.8 min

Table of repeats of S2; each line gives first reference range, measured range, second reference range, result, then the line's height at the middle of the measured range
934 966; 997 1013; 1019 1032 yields -0.4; 151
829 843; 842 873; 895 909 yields 1.0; 174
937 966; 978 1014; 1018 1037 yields -1.3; 151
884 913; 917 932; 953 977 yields 1.2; 180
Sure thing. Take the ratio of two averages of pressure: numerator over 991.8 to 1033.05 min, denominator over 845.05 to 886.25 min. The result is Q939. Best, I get 0.9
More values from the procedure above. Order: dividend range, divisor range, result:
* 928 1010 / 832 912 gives 0.87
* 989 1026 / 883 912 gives 0.81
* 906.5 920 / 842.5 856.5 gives 1.06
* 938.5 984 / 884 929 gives 0.85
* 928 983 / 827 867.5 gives 0.92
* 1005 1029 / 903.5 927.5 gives 0.86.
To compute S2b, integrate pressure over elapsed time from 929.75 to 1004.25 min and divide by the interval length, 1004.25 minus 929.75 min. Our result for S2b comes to 154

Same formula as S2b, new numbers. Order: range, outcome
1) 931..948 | 126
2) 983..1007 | 156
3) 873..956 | 169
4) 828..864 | 167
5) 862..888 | 177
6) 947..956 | 173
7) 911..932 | 169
